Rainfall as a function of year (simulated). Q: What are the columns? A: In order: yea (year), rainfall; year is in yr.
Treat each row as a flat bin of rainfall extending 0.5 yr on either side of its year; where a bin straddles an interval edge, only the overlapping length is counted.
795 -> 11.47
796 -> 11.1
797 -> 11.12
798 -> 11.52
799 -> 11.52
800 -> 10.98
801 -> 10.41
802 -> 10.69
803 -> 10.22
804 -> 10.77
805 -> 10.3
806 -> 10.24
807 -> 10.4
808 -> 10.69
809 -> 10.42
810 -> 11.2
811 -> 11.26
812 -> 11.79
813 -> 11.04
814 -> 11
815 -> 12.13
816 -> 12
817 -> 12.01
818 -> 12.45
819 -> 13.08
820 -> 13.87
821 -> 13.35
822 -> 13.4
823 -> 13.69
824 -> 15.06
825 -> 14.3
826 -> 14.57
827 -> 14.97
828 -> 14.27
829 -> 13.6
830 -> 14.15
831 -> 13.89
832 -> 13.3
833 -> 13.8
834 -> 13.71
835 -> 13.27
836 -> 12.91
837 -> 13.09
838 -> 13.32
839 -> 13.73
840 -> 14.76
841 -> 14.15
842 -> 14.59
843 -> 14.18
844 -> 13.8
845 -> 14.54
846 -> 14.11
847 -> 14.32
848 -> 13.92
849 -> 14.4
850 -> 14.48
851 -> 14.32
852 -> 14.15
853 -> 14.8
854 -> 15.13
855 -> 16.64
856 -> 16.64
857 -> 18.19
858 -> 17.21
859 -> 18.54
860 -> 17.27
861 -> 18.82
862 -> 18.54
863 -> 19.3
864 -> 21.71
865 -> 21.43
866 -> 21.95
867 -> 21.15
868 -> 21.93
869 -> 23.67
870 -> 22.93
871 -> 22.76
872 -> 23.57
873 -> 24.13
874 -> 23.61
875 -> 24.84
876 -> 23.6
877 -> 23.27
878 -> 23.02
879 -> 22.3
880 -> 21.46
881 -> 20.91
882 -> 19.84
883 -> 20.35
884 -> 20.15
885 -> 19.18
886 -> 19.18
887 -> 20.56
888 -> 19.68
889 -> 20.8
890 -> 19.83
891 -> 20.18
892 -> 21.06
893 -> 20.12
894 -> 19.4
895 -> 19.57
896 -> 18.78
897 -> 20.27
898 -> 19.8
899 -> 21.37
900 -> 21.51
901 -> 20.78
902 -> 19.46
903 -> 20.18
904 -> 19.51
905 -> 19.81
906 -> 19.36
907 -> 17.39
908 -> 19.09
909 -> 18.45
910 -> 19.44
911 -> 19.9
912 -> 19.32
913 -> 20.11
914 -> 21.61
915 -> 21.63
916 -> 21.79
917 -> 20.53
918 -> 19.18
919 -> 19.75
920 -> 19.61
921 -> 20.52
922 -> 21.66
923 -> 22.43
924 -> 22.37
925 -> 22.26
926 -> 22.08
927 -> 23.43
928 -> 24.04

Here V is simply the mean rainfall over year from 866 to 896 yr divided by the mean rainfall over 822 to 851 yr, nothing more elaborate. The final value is 1.53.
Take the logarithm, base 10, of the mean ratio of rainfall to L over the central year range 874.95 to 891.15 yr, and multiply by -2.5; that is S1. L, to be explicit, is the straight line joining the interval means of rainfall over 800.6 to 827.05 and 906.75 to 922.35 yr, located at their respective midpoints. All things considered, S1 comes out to -0.201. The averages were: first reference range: 12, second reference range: 20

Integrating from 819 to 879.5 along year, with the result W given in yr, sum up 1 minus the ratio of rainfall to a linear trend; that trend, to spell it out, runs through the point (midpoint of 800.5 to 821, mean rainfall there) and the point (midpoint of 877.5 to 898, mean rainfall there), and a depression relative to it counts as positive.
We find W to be -3.72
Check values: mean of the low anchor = 11.3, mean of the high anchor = 20.3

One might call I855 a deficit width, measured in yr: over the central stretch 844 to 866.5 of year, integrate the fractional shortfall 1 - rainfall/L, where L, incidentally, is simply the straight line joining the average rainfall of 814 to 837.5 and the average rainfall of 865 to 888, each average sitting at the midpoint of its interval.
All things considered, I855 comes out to 2.1 yr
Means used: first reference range 13.5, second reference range 22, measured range 16.8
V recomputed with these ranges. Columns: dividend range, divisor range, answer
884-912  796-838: 1.60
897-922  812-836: 1.51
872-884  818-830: 1.61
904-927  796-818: 1.85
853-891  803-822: 1.78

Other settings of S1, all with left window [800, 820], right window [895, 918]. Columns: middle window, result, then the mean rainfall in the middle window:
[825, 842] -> -0.043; 13.9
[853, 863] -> -0.119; 17.4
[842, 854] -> 0.026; 14.3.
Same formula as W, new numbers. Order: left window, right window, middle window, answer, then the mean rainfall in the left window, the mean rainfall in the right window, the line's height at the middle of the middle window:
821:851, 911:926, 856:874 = -4.7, 14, 20.9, 16.4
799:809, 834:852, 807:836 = -1.8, 10.6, 14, 12.1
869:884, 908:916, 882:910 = 1.8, 22.6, 20.1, 21.2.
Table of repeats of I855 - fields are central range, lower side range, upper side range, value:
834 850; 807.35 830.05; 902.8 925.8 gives 0.7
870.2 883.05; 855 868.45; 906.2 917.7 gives -2.1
